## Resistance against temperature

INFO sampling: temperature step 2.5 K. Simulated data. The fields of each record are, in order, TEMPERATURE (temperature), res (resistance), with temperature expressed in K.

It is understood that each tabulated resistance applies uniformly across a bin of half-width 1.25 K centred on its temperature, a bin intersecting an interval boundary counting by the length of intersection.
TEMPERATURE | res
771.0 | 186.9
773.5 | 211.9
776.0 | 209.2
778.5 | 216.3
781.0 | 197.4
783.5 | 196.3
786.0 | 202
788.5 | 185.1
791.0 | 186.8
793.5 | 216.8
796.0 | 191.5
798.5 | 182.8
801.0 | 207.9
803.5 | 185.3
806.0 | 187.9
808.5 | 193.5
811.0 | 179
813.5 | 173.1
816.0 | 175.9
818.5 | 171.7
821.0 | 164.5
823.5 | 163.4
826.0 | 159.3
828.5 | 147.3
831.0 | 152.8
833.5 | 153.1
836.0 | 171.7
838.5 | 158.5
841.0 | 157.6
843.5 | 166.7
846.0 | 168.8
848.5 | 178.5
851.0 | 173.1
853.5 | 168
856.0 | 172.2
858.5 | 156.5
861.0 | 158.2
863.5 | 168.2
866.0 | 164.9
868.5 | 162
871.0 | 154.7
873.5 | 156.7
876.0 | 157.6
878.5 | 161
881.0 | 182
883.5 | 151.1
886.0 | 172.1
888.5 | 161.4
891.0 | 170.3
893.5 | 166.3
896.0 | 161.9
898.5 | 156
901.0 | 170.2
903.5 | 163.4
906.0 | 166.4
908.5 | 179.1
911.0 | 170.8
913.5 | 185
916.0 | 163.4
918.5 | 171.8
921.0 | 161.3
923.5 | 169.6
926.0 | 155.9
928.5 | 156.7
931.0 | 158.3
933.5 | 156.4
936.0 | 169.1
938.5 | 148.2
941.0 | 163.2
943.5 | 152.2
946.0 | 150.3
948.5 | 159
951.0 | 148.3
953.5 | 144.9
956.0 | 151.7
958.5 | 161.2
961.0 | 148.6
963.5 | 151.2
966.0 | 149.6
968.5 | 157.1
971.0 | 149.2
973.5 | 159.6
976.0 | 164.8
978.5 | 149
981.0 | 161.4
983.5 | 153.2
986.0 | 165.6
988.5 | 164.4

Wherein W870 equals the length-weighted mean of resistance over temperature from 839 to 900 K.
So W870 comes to 164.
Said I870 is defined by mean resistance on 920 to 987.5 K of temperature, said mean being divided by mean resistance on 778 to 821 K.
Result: 0.82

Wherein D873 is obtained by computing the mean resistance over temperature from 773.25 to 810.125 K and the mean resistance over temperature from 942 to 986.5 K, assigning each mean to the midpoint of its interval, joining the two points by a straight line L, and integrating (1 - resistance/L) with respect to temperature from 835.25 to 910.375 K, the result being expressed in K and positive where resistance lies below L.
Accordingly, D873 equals 5.0 K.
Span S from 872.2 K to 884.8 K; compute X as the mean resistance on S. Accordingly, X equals 162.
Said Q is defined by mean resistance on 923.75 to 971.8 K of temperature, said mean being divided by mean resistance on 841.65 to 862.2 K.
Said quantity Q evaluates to 0.92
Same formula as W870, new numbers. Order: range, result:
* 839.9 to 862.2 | 167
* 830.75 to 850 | 164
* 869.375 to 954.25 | 162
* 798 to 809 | 192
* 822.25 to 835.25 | 156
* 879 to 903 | 165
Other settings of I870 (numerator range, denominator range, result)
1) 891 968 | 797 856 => 0.94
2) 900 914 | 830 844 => 1.08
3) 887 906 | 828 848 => 1.02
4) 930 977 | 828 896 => 0.95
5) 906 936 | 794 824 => 0.91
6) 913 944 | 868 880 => 1.02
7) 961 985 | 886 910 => 0.93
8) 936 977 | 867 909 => 0.94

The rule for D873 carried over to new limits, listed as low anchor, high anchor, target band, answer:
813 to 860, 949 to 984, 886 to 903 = -0.5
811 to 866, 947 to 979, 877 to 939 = -2.6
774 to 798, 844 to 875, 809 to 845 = 3.2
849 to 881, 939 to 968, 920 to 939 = -0.5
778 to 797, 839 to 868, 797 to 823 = 0.8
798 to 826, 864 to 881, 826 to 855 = 1.3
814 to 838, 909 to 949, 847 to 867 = -0.6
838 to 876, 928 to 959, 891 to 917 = -1.5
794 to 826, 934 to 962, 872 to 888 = 0.4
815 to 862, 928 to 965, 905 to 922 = -1.5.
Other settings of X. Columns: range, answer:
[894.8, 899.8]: 159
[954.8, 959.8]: 156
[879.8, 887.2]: 168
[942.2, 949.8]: 154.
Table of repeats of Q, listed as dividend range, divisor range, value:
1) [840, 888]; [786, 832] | 0.92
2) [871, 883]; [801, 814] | 0.87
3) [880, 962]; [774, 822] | 0.85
